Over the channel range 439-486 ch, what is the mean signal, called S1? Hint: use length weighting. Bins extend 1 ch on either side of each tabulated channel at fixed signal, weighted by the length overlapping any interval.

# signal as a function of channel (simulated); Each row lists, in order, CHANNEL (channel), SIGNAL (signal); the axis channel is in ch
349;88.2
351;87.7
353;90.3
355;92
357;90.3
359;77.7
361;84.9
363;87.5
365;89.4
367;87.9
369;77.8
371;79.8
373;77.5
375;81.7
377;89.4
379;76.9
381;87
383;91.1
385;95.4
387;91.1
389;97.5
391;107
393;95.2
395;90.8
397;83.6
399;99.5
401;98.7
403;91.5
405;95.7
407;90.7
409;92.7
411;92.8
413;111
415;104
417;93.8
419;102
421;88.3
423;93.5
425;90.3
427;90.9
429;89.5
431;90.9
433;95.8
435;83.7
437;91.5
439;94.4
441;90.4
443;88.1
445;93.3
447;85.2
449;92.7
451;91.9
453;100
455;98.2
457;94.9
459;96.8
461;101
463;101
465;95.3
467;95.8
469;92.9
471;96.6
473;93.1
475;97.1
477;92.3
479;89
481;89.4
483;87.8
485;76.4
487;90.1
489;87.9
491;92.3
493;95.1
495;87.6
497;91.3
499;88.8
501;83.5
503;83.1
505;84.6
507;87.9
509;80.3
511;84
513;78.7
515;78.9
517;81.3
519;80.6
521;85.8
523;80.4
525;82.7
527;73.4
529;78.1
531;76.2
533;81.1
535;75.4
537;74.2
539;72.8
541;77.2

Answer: 93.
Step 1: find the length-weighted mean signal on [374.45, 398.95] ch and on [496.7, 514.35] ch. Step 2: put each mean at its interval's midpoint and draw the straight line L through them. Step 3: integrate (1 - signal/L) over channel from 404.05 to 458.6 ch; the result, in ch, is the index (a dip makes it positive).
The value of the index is -3.1 ch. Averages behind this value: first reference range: 91.1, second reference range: 84.3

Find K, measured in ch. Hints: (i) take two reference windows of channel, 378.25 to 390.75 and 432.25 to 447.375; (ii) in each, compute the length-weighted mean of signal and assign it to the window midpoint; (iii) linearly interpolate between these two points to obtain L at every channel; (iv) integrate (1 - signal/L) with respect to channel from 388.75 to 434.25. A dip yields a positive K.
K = -2.1 ch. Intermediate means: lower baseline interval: 91.1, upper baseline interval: 90.4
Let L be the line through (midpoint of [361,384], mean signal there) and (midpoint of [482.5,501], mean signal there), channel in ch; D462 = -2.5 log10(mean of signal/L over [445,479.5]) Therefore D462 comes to -0.09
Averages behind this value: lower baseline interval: 84.2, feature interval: 95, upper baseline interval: 88.3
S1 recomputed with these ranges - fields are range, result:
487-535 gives 83.6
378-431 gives 93.8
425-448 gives 90.3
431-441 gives 91.2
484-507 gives 87.4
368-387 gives 84.4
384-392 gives 97.8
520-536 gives 79.1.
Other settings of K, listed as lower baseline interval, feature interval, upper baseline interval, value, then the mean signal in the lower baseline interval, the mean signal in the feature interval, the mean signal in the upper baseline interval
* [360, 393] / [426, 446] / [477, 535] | -1.1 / 87.8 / 90.8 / 84.1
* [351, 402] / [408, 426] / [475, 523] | -1.8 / 88.8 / 96.5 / 86.1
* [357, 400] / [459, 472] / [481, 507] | -1.4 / 88.1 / 97.1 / 87.5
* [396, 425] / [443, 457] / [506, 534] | -0.5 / 95.4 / 93.3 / 80.7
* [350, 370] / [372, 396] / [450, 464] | -0.2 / 86.5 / 90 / 97.7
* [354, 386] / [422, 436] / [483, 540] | -1.1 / 85.4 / 90.7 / 82.7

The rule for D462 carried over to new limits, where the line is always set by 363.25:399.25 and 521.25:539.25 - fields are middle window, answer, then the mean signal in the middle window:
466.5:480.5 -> -0.15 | 93.6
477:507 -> -0.09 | 87.8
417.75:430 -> -0.09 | 92.4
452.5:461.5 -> -0.18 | 97.9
